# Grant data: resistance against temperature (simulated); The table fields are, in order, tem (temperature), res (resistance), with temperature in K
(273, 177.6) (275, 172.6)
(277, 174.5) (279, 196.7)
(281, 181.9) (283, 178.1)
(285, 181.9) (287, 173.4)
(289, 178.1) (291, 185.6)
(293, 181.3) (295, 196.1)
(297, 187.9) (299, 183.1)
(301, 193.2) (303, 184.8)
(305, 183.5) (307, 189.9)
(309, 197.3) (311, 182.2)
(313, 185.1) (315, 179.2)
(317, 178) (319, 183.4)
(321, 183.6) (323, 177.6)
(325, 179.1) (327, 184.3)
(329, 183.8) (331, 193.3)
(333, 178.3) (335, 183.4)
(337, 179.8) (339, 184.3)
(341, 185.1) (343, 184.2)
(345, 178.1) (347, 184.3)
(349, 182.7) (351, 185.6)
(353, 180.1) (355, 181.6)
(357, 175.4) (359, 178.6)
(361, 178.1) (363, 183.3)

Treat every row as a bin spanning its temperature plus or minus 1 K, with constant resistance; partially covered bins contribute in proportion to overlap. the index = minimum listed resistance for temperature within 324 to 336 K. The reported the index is 178.3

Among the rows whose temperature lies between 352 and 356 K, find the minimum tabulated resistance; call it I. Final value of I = 180.1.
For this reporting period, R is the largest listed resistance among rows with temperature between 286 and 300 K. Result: 196.1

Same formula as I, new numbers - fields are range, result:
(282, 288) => 173.4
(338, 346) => 178.1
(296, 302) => 183.1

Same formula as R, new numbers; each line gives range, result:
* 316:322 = 183.6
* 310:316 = 185.1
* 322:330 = 184.3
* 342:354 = 185.6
